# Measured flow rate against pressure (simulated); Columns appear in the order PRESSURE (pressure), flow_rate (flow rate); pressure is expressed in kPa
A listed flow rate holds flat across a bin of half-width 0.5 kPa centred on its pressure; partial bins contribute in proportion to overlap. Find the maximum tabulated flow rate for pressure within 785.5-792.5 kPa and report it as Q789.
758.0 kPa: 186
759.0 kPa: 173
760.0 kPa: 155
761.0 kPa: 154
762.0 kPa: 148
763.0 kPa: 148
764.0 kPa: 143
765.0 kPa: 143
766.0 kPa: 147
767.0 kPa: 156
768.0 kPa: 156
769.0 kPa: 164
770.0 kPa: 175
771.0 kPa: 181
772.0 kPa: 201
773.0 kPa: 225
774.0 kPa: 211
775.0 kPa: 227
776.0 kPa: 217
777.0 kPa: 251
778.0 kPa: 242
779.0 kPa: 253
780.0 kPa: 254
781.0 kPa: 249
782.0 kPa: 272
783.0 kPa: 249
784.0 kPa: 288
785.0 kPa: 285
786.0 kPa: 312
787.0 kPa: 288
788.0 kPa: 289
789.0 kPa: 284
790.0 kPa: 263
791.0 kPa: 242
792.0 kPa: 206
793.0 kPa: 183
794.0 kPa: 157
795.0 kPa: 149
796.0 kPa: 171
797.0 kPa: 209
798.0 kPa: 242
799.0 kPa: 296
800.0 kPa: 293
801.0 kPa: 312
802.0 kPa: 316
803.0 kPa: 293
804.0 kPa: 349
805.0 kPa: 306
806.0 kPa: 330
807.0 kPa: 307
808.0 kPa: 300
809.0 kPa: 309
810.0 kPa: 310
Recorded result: 312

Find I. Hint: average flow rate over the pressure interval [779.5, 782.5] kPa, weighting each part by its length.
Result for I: 258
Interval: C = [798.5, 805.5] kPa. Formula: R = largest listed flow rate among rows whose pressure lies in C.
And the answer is 349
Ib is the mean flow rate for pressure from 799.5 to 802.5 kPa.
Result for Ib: 307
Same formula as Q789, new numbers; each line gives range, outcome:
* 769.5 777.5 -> 251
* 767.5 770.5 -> 175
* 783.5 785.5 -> 288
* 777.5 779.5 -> 253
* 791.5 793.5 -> 206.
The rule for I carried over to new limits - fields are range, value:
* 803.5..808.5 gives 318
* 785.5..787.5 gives 300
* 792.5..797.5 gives 174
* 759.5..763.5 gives 151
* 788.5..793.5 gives 236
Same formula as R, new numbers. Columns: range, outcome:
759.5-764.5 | 155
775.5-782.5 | 272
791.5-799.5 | 296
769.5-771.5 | 181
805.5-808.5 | 330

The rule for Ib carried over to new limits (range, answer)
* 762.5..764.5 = 146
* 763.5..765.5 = 143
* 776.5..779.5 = 249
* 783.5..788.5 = 292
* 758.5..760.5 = 164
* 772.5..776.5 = 220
